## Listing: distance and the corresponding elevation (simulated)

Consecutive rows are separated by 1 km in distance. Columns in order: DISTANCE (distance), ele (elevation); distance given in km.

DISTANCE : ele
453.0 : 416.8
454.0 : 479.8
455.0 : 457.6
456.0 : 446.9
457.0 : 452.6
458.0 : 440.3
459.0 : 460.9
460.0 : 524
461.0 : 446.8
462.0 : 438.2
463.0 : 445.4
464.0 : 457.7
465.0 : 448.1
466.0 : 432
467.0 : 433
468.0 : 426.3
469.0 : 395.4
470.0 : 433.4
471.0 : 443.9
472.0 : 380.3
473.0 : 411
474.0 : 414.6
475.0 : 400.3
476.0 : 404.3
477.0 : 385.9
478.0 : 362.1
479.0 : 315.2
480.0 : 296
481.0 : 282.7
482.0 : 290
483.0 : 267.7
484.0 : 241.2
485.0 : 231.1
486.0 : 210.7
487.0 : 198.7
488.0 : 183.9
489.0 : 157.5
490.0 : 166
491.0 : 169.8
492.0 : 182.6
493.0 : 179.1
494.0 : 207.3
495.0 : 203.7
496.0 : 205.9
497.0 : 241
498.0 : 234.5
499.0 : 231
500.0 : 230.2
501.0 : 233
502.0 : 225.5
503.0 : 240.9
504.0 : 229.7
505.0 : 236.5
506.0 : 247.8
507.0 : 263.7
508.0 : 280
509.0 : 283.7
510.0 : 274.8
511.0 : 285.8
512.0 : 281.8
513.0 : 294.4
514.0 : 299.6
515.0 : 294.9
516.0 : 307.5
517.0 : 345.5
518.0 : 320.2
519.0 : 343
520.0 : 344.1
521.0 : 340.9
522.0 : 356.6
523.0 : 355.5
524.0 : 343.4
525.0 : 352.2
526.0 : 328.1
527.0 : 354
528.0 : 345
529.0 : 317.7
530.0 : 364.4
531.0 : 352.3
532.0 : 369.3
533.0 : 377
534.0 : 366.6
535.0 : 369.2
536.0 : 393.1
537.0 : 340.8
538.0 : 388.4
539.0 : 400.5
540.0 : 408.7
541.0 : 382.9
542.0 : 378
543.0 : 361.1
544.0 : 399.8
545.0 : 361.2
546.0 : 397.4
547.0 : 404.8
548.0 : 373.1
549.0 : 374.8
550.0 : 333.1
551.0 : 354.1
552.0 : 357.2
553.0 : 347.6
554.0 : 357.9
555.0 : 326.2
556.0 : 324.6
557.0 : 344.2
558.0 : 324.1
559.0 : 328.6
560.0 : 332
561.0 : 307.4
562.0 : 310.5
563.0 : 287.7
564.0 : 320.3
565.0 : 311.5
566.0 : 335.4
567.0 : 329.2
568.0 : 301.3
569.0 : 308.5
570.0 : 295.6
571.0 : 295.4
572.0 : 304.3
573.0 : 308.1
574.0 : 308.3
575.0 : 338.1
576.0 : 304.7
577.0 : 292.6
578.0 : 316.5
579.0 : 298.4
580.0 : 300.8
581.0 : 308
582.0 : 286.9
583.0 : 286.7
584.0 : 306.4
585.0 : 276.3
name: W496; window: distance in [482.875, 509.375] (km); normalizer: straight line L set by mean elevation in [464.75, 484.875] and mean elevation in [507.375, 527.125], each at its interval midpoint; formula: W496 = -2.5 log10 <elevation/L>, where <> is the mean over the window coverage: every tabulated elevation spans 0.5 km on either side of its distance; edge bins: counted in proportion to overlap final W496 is 0.478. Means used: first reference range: 370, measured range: 221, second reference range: 318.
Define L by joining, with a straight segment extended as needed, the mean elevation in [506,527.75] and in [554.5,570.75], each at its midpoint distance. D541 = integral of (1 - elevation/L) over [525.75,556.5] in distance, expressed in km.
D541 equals -4.7 km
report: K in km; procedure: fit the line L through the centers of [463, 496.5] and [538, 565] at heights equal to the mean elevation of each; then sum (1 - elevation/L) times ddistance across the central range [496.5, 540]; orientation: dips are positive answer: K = 3.0 km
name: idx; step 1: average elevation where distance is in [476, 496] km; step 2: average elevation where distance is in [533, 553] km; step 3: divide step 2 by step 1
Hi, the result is 1.55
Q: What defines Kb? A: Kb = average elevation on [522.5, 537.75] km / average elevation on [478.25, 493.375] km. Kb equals 1.56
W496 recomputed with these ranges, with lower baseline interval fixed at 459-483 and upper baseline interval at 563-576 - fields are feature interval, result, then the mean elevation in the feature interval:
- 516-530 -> 0.04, 342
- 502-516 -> 0.33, 270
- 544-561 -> -0.08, 353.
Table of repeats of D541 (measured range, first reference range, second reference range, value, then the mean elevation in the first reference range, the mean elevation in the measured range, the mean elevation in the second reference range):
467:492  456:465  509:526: 6.3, 457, 311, 320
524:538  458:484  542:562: 0.3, 398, 357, 353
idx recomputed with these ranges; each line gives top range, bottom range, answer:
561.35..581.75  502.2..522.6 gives 1.05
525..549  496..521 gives 1.35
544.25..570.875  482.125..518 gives 1.40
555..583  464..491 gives 0.94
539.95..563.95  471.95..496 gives 1.31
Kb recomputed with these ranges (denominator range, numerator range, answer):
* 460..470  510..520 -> 0.70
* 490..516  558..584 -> 1.28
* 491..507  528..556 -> 1.66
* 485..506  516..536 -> 1.67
